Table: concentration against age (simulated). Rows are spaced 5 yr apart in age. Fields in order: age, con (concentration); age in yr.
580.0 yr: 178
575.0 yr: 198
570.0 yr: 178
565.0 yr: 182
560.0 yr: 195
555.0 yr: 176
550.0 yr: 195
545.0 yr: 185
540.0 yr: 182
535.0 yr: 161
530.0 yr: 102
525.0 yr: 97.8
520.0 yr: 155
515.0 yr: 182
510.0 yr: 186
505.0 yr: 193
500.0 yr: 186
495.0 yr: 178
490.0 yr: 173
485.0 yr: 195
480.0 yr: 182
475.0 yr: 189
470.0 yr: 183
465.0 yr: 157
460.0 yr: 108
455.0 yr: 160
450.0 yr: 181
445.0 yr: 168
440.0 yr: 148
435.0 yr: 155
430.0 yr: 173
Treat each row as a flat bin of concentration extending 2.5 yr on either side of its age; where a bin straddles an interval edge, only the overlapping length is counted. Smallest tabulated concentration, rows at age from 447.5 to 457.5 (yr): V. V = 160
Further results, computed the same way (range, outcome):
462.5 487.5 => 157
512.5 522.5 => 155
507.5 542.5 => 97.8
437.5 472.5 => 108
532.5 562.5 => 161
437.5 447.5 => 148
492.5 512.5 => 178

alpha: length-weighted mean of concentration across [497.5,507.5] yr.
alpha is 190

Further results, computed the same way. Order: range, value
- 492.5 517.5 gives 185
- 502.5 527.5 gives 163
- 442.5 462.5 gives 154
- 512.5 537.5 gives 140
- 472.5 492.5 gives 185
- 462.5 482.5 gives 178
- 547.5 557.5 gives 186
